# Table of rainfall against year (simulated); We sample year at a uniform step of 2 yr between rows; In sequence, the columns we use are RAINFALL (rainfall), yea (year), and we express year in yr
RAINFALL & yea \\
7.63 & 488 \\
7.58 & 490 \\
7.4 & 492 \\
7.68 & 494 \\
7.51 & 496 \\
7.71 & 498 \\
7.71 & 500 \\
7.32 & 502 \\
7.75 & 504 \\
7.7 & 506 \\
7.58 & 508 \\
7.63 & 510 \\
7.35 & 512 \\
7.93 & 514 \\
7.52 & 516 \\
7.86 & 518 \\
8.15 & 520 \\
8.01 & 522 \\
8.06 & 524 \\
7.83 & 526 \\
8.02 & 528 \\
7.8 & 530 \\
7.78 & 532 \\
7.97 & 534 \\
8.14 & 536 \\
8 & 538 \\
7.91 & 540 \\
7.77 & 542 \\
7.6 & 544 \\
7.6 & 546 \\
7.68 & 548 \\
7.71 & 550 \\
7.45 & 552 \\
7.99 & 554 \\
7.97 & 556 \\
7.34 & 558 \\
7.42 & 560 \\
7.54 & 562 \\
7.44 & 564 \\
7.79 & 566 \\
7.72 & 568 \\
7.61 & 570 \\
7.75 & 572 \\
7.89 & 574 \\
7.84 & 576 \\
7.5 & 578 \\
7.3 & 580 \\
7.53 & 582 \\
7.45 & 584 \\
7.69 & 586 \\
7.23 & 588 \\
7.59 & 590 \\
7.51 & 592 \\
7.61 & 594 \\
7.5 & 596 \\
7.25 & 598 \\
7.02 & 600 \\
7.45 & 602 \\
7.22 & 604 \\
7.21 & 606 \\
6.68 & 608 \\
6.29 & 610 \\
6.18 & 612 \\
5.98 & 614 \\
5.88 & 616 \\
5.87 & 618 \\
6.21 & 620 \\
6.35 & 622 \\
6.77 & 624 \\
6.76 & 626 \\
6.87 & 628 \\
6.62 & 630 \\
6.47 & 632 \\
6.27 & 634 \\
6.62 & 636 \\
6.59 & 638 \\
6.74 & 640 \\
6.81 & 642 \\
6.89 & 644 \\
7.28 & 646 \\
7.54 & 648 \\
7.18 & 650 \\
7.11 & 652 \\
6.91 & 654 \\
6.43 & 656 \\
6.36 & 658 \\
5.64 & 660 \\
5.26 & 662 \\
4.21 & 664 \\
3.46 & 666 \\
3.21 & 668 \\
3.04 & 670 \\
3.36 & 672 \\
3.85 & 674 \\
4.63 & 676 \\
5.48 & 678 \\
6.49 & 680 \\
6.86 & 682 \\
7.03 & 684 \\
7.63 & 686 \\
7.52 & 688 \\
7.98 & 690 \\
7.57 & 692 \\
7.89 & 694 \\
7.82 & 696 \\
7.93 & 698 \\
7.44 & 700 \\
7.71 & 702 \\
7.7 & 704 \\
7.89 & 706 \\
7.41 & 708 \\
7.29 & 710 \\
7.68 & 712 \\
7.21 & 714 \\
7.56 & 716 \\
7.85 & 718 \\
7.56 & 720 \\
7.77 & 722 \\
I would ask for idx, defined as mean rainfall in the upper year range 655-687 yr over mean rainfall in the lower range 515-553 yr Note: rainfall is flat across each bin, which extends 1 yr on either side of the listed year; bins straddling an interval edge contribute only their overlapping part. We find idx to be 0.66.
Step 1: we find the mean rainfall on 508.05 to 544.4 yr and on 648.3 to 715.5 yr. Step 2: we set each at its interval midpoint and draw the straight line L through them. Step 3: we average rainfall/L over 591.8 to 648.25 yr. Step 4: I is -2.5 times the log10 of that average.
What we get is 0.04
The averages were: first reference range 7.85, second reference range 6.42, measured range 6.75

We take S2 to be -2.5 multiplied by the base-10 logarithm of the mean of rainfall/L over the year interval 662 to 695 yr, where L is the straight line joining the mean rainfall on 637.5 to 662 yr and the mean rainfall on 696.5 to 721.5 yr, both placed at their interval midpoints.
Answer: 0.27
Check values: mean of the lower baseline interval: 6.73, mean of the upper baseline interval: 7.61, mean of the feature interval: 5.63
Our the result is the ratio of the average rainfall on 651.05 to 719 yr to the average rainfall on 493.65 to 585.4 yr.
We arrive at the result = 0.84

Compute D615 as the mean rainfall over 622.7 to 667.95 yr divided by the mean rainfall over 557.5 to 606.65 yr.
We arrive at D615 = 0.84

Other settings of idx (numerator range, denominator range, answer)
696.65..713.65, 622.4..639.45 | 1.15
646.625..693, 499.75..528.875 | 0.76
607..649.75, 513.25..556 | 0.84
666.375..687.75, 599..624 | 0.79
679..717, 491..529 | 0.97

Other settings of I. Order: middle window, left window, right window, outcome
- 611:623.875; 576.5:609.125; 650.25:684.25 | 0.09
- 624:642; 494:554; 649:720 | 0.04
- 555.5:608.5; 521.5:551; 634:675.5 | -0.07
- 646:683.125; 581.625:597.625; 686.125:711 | 0.36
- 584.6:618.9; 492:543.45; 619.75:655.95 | 0.02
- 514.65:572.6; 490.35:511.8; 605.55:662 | -0.07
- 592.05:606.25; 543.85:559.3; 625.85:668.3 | -0.06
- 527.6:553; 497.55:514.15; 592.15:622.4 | -0.07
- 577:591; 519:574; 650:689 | -0.06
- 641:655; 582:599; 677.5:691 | 0.02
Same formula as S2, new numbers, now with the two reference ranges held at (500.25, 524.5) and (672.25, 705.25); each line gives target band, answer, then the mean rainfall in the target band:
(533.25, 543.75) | -0.05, 7.93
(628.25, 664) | 0.08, 6.57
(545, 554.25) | -0.02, 7.66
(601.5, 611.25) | 0.06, 6.93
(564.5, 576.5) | -0.04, 7.75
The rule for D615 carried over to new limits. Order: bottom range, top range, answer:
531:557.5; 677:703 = 0.94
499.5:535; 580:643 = 0.88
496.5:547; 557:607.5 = 0.96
